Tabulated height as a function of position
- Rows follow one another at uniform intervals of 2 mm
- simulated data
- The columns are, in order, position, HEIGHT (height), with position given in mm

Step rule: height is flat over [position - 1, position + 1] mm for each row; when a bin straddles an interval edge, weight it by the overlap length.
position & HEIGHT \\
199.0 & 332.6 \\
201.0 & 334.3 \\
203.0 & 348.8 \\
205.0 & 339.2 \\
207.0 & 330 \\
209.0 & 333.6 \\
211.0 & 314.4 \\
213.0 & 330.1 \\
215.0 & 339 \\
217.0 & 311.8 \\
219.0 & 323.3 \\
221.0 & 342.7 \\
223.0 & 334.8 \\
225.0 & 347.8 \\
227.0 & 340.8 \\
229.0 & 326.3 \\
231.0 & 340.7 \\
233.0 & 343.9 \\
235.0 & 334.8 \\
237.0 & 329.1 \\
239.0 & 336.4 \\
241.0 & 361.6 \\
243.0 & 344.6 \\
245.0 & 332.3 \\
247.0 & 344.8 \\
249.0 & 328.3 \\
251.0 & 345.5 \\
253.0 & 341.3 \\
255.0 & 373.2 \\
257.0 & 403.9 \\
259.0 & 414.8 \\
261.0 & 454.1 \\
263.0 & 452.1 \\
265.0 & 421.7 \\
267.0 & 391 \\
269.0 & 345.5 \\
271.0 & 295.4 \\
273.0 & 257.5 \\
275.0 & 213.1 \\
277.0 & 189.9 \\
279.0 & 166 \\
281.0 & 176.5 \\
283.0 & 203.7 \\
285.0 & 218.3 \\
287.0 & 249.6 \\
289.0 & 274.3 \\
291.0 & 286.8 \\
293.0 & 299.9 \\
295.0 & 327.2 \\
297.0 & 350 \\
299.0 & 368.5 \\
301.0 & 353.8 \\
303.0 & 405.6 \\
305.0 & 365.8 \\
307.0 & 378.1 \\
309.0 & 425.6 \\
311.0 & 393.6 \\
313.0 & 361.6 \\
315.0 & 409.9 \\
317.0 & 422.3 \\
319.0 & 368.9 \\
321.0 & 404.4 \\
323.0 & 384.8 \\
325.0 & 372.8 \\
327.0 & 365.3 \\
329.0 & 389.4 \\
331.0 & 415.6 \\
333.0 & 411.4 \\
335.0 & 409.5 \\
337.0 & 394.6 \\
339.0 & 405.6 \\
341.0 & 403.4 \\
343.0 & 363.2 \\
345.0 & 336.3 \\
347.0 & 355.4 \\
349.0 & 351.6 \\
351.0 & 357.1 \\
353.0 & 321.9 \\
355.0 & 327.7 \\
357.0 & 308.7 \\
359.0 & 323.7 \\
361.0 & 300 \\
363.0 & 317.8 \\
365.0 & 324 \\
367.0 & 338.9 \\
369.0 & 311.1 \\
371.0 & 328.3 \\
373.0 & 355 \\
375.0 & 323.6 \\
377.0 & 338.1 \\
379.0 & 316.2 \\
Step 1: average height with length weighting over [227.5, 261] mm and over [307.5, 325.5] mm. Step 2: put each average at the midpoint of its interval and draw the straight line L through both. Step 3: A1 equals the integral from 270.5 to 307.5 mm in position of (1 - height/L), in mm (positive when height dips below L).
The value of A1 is 9.54 mm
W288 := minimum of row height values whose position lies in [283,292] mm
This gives 203.7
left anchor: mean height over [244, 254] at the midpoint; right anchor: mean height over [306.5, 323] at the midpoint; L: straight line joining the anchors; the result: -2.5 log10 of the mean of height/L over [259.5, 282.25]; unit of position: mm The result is 0.16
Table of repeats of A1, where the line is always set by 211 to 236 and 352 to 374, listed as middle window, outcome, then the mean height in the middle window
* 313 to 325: -2.4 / 393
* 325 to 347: -4.2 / 387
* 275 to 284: 3.9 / 187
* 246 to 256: -0.4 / 347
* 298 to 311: -2.2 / 384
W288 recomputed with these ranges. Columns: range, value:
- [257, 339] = 166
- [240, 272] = 295.4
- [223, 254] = 326.3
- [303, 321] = 361.6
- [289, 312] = 274.3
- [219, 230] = 323.3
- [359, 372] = 300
